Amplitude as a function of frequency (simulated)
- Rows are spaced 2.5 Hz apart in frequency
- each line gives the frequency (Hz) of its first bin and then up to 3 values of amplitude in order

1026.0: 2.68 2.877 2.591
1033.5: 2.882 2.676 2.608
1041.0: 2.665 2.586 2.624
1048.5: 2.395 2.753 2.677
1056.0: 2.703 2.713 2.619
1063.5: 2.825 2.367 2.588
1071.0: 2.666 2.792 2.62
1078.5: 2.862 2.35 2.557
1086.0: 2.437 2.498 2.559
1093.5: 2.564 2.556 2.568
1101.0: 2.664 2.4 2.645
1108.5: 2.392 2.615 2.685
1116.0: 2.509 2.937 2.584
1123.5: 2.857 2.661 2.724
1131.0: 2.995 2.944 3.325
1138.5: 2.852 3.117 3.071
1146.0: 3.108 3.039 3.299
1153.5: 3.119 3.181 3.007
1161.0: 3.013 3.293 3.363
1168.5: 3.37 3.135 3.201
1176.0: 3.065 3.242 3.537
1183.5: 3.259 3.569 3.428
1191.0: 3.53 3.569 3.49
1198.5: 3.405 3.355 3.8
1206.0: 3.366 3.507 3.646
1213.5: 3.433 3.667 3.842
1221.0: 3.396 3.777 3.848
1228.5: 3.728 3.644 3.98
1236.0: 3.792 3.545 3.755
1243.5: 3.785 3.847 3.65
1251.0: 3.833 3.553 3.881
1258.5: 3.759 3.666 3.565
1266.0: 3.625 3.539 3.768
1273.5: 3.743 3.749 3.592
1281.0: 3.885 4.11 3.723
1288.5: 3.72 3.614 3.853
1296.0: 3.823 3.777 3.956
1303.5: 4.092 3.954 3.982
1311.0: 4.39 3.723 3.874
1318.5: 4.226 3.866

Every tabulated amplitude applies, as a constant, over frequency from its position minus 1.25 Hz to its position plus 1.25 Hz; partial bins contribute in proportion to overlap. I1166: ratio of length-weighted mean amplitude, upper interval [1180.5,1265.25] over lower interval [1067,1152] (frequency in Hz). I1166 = 1.3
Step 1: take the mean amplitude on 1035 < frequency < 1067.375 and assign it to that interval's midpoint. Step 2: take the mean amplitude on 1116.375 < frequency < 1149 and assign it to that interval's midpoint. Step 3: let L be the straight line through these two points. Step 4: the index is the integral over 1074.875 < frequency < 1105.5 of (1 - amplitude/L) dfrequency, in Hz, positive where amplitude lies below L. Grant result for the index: 2.4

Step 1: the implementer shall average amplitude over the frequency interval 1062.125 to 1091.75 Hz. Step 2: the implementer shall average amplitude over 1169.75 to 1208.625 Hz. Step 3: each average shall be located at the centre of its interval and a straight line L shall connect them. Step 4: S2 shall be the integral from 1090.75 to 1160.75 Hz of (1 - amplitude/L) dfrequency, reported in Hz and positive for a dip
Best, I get 2.9 Hz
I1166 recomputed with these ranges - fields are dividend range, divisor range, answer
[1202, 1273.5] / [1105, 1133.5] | 1.36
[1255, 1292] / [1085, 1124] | 1.44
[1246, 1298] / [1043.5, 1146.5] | 1.39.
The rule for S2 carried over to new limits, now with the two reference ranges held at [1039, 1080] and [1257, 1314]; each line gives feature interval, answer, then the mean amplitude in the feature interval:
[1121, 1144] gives 0.8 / 2.93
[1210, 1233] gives -1.3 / 3.68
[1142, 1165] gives 0.0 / 3.13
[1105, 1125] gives 1.9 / 2.65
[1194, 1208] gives -0.5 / 3.49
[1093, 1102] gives 0.8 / 2.59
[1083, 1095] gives 1.2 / 2.52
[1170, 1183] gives 0.1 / 3.24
